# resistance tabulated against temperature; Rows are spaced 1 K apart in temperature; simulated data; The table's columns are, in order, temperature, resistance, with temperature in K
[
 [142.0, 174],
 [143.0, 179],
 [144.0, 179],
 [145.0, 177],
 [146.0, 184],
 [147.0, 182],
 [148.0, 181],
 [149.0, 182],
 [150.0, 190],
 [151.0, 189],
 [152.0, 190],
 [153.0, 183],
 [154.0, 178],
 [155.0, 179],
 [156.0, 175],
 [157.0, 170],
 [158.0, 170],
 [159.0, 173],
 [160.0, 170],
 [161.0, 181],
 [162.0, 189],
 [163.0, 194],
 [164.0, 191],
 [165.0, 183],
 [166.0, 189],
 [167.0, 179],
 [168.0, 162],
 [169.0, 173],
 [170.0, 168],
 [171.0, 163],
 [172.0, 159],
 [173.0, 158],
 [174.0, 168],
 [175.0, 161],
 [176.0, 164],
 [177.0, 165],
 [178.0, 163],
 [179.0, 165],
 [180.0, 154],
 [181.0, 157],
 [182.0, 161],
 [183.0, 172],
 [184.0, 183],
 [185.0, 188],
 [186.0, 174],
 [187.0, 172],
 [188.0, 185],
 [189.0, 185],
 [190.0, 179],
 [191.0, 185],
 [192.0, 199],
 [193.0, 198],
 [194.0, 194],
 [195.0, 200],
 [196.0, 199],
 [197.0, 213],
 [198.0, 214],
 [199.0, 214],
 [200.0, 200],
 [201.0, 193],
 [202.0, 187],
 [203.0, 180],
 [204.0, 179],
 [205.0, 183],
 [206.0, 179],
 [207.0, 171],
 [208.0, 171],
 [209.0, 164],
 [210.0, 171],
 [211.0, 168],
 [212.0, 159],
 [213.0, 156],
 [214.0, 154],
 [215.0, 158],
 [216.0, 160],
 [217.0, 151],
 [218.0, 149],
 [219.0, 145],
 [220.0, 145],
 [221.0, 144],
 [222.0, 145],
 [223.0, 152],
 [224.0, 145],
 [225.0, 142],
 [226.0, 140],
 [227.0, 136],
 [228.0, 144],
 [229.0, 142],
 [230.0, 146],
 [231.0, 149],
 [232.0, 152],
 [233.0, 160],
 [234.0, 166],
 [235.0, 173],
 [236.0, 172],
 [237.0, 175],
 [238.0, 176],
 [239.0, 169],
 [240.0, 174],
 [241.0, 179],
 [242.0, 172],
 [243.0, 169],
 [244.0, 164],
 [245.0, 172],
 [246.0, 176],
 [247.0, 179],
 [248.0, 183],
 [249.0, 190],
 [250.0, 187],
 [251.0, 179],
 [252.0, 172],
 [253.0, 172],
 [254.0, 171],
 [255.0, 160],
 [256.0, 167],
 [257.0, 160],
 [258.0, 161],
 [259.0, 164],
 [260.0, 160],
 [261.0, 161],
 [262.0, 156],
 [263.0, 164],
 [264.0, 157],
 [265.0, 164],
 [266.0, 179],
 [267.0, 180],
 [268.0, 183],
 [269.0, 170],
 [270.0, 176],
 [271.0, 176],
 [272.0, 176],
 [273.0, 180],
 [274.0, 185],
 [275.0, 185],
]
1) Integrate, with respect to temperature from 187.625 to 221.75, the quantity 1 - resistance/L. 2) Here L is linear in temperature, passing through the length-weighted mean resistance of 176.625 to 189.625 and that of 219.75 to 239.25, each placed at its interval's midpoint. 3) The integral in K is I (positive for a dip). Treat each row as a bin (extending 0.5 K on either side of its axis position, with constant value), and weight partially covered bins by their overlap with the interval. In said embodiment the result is -2.9 K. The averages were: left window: 171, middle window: 177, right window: 154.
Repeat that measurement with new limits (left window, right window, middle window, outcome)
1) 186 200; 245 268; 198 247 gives 5.00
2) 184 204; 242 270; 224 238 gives 1.95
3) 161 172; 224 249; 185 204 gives -2.23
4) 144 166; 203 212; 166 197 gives 0.31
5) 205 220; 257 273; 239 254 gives -0.89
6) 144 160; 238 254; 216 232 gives 2.80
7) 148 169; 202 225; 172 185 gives 0.63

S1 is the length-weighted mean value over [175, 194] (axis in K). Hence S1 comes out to 175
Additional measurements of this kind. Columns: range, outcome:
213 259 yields 162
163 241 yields 170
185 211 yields 187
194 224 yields 172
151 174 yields 176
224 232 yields 143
